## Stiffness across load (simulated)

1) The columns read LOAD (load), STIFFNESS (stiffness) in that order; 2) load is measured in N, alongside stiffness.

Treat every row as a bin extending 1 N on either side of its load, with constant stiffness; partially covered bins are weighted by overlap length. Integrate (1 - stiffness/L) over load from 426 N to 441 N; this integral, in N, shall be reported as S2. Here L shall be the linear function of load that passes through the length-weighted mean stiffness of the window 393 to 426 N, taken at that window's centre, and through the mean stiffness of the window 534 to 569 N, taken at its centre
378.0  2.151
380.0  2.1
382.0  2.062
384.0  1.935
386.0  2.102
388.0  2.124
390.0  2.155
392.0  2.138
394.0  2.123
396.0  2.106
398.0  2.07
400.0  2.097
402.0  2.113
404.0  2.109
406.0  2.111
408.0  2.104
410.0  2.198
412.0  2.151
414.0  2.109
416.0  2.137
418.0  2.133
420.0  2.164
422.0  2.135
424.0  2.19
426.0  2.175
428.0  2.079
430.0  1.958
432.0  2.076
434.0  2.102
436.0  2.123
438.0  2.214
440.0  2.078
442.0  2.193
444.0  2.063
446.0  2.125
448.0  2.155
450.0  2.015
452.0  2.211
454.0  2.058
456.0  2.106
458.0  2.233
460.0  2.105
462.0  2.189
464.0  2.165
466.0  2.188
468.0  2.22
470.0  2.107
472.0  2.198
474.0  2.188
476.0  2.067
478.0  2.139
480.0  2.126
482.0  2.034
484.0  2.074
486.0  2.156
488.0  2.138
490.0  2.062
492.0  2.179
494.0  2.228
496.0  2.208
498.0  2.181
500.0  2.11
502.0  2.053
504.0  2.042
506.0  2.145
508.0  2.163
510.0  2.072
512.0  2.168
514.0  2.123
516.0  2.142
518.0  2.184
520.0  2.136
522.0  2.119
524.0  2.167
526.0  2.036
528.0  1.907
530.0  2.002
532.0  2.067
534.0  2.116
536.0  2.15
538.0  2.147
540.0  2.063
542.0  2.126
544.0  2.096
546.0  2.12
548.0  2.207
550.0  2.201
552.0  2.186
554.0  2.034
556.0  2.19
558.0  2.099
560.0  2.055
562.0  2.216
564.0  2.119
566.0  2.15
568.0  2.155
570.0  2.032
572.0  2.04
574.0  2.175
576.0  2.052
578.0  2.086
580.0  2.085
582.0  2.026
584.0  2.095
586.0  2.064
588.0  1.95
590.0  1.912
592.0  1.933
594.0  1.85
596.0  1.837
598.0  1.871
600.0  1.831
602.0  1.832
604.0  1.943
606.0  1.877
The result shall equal 0.2 N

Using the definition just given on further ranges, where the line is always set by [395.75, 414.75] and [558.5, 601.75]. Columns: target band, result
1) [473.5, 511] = -0.96 N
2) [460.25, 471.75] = -0.48 N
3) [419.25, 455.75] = -0.29 N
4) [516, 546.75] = -0.72 N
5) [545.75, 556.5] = -0.63 N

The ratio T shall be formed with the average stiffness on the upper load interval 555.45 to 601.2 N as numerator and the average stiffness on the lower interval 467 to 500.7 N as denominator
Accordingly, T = 0.95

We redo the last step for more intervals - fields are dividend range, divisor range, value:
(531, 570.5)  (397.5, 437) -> 1.00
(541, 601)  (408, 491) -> 0.97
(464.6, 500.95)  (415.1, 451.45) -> 1.01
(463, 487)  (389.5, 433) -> 1.01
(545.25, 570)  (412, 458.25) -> 1.01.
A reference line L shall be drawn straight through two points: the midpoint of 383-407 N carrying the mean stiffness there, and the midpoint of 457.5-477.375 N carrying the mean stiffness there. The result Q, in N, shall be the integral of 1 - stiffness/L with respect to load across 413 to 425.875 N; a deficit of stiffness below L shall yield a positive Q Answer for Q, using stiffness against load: -0.16 N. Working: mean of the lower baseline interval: 2.1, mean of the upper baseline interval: 2.16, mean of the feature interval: 2.15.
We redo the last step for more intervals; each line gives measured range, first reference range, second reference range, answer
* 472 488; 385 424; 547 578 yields 0.1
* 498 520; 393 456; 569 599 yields -0.7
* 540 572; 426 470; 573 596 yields -1.4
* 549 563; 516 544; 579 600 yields -0.7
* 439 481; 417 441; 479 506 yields -0.4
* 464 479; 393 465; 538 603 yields -0.4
